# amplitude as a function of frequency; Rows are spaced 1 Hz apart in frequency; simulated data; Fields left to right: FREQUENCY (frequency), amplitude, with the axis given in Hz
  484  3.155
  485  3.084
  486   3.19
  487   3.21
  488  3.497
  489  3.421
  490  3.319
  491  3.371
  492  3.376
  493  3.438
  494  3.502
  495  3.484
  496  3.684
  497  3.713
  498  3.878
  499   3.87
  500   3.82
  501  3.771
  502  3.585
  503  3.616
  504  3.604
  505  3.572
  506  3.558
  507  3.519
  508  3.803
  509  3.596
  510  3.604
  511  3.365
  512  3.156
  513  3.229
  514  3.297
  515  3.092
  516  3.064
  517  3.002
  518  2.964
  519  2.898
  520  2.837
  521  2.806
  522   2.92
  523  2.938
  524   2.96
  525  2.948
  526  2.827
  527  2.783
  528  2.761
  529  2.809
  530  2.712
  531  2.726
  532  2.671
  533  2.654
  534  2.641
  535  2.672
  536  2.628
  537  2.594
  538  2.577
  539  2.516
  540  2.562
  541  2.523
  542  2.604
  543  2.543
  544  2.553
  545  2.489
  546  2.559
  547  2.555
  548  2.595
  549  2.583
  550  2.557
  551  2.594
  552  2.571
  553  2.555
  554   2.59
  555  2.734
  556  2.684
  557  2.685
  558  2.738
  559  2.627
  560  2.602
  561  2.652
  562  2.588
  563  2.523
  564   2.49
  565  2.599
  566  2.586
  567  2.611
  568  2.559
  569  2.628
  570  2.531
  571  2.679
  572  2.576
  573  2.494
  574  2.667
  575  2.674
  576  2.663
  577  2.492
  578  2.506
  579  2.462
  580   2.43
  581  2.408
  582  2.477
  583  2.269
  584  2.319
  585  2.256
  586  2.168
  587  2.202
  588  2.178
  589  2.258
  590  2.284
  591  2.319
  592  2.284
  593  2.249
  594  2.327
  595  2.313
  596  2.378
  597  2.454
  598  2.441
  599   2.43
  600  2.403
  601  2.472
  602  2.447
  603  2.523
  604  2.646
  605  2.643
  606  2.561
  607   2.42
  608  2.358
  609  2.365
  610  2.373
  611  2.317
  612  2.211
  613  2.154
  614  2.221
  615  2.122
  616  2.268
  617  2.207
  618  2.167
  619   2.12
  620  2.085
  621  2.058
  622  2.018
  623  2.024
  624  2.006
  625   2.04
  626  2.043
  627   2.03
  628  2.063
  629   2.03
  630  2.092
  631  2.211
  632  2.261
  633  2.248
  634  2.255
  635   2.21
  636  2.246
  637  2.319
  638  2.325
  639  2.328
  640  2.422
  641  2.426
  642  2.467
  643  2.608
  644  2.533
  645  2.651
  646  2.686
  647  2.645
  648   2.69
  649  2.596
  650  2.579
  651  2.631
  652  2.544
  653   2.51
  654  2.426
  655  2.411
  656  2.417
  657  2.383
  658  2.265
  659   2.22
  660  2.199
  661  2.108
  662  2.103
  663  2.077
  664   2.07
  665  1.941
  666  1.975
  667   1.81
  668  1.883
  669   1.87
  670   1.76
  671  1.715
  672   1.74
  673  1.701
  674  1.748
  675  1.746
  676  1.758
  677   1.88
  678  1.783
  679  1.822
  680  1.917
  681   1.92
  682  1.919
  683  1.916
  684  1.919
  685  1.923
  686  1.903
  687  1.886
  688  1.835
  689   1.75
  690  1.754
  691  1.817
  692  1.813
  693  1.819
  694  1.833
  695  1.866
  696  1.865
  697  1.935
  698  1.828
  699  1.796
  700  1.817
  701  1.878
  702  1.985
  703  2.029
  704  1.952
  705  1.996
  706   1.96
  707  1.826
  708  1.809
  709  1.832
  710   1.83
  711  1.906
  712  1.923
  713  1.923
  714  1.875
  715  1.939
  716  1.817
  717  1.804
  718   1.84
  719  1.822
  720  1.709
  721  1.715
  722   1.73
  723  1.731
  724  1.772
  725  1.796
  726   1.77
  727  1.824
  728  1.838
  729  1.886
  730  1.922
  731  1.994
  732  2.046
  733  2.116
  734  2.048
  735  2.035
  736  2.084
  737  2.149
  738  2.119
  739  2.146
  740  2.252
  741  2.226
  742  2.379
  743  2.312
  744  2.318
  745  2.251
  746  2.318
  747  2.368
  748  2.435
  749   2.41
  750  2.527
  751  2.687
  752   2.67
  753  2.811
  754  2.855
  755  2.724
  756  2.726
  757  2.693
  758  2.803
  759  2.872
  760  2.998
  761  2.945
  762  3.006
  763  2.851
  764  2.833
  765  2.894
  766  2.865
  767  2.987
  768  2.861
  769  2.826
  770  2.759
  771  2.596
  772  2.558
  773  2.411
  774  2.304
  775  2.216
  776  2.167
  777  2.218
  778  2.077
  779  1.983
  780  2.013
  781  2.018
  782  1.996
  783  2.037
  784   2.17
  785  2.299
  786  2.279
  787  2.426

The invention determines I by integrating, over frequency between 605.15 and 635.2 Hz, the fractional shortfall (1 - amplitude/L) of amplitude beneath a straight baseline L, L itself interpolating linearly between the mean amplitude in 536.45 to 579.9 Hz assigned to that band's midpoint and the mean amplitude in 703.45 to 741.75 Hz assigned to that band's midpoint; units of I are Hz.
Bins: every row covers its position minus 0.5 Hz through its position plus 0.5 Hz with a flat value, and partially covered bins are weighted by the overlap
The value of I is 1.9 Hz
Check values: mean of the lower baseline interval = 2.58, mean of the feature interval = 2.19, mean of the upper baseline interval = 1.92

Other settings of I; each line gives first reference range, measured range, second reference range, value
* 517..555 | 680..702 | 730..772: 6.1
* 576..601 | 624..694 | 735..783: 8.4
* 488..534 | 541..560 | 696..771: 2.9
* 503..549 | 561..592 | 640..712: 2.0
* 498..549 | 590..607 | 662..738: 0.7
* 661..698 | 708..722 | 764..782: 1.7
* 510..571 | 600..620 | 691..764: 1.3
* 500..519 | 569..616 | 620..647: 4.2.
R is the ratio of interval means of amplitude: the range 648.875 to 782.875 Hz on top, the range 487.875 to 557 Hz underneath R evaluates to 0.7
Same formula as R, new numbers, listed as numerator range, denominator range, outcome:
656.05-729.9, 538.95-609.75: 0.75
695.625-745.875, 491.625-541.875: 0.62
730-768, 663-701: 1.36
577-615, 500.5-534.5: 0.76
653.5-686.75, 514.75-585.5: 0.75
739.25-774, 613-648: 1.17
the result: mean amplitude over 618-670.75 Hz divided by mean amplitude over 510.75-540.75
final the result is 0.8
